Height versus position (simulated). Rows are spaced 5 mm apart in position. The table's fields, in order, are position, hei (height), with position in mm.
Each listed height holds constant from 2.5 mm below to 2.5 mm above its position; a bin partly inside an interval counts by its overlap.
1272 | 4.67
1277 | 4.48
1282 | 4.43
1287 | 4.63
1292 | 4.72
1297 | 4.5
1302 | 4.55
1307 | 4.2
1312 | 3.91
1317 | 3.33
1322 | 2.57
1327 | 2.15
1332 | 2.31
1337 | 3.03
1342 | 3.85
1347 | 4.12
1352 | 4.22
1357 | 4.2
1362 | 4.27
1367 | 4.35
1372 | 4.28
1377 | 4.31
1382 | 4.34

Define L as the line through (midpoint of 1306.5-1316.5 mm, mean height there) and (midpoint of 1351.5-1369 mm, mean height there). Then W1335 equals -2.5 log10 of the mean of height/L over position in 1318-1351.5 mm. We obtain 0.300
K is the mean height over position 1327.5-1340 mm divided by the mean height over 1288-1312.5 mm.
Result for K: 0.59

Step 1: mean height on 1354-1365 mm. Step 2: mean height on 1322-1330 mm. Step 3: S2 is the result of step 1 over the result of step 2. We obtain 1.85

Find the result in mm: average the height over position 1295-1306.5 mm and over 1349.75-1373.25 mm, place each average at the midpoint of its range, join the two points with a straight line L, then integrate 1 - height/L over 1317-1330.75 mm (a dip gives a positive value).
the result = 5.8 mm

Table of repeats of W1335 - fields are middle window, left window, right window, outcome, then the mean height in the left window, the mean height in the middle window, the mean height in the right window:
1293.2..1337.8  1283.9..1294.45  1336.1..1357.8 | 0.25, 4.66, 3.45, 3.92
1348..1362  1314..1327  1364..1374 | -0.09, 2.83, 4.21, 4.31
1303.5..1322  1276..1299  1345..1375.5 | 0.21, 4.56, 3.69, 4.24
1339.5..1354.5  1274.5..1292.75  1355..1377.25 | 0.07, 4.55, 4.06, 4.28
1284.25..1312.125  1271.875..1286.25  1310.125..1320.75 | -0.13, 4.52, 4.46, 3.48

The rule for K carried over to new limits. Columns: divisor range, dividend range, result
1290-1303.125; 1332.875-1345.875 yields 0.73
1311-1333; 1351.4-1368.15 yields 1.51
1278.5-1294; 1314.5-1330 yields 0.58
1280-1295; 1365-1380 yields 0.94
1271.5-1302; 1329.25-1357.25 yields 0.78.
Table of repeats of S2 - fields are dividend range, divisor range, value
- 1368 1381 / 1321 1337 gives 1.77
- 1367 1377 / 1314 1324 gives 1.43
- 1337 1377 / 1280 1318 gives 0.95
